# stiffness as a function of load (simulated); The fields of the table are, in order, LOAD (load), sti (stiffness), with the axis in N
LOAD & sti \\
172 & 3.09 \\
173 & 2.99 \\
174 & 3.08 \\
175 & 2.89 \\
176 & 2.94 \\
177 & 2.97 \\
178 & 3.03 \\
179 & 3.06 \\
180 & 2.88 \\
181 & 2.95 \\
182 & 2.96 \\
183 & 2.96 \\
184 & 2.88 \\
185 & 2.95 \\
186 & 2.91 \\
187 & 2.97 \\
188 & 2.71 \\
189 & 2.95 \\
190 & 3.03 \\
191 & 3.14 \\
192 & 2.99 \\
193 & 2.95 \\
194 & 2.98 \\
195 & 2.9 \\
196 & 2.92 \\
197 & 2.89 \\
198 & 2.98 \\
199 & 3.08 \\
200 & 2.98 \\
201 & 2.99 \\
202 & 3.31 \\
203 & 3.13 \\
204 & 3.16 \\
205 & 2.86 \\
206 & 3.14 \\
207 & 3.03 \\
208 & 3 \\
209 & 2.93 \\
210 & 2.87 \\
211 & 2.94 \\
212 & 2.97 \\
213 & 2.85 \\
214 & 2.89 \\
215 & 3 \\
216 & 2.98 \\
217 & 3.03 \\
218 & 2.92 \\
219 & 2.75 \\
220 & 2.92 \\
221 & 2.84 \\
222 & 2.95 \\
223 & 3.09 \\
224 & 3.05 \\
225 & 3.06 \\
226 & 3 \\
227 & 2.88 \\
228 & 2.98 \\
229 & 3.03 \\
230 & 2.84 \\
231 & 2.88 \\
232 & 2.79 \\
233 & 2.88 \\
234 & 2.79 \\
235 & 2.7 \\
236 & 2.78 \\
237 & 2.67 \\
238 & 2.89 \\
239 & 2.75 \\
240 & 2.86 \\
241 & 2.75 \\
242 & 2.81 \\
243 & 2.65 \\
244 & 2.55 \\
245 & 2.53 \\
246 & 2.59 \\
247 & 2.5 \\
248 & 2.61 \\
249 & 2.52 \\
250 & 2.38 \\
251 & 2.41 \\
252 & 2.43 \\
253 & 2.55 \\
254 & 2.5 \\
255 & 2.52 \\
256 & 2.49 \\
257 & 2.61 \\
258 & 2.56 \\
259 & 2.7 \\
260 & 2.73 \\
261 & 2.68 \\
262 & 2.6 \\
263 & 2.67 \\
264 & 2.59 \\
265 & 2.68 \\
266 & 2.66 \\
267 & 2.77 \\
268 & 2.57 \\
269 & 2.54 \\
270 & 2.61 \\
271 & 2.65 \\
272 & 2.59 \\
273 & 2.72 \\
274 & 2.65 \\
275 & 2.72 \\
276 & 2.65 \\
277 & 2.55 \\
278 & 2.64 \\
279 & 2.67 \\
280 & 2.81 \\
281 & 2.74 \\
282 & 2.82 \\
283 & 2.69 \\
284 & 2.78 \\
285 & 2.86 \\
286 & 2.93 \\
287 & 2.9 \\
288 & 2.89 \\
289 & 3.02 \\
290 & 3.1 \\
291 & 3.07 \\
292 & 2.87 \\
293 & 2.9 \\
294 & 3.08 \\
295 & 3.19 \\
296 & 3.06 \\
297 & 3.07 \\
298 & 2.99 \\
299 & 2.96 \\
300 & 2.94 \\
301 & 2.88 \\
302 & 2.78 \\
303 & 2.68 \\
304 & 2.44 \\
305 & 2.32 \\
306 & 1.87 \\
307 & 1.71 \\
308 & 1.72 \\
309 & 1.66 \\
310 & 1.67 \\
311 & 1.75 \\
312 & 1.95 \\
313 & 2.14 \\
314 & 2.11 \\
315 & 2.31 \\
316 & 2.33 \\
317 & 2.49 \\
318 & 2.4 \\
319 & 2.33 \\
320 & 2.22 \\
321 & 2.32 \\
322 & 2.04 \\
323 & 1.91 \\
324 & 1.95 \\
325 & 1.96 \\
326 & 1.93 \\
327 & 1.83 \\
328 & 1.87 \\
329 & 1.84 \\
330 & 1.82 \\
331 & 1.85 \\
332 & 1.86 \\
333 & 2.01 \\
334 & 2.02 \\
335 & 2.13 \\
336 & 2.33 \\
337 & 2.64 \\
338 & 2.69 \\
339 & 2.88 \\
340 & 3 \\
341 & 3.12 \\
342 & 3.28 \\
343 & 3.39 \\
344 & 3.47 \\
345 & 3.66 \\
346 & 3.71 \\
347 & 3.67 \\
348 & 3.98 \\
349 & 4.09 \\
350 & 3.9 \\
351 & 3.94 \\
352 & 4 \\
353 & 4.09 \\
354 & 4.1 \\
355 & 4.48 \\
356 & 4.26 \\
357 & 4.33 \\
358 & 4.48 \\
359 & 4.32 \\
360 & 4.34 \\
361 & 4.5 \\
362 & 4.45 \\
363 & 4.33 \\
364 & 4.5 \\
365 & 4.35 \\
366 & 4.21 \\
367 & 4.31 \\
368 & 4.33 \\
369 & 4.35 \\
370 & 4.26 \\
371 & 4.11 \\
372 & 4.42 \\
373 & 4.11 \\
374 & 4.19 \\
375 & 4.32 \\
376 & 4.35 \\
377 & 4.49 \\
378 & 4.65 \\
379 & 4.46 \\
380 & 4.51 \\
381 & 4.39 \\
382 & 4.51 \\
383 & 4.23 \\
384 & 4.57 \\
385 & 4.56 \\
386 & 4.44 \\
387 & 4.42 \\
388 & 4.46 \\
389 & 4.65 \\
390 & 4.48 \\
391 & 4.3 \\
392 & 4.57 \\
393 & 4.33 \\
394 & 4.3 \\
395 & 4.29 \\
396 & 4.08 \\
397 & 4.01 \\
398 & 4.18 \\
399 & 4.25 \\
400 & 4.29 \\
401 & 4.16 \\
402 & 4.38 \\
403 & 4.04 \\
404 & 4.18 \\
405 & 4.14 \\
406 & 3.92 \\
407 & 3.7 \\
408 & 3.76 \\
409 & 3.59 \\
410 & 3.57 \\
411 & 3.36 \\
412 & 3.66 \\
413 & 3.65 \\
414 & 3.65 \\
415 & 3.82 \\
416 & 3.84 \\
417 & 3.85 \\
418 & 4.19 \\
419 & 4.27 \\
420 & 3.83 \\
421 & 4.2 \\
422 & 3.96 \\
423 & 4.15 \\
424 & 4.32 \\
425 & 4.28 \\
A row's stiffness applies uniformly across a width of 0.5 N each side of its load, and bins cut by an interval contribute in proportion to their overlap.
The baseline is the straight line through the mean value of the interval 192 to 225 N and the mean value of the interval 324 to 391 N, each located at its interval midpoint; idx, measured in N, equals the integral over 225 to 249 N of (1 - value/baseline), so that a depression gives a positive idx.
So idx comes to 2.7 N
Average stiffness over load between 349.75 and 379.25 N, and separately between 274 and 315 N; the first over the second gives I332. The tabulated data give 1.65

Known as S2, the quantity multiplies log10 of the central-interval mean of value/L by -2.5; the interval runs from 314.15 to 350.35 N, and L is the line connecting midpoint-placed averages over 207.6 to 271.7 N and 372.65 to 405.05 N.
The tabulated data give 0.41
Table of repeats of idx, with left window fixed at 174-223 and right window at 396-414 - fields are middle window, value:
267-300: 5.3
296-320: 7.8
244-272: 5.7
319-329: 4.3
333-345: 2.7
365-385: -3.0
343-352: -0.3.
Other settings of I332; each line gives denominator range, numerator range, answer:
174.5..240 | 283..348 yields 0.86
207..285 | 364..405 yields 1.58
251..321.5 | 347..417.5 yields 1.62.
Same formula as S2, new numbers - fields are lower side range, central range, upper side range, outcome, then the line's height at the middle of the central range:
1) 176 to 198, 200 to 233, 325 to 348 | -0.03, 2.88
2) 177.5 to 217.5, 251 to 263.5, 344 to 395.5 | 0.31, 3.43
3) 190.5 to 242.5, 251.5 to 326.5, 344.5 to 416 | 0.34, 3.49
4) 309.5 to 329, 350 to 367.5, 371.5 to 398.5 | -0.23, 3.46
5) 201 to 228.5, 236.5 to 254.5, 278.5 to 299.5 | 0.14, 2.96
